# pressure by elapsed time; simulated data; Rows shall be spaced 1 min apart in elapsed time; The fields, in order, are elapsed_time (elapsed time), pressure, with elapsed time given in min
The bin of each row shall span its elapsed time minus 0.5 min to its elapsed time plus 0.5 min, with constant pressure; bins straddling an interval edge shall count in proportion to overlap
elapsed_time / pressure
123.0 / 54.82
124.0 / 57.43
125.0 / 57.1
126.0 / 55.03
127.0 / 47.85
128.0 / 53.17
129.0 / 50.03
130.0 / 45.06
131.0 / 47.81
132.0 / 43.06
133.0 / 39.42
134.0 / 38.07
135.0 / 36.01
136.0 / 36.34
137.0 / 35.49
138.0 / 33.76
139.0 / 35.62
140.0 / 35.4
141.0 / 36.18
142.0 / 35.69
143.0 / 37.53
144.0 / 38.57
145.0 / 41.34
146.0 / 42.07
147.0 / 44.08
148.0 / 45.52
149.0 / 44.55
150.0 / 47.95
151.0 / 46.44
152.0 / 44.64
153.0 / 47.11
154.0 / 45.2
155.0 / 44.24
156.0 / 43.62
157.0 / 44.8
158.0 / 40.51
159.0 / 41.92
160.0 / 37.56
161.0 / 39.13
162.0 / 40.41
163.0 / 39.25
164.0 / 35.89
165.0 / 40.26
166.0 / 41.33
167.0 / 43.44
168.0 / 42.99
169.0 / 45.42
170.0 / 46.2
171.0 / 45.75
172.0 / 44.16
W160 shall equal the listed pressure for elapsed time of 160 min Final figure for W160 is 37.56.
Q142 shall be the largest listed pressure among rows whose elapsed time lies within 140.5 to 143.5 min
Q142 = 37.53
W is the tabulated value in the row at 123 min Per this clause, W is 54.82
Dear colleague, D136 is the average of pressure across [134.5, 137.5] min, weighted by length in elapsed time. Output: 35.9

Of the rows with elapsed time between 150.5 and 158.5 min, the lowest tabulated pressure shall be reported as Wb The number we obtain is 40.51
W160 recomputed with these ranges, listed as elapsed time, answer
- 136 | 36.34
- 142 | 35.69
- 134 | 38.07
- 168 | 42.99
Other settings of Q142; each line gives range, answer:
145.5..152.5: 47.95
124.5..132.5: 57.1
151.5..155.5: 47.11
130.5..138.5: 47.81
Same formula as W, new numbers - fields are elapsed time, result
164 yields 35.89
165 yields 40.26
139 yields 35.62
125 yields 57.1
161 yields 39.13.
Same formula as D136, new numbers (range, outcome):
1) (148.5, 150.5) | 46.2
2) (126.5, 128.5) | 50.5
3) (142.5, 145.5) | 39.1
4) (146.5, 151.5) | 45.7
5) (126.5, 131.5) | 48.8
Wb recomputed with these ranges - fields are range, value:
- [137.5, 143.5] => 33.76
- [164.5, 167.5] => 40.26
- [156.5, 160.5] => 37.56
